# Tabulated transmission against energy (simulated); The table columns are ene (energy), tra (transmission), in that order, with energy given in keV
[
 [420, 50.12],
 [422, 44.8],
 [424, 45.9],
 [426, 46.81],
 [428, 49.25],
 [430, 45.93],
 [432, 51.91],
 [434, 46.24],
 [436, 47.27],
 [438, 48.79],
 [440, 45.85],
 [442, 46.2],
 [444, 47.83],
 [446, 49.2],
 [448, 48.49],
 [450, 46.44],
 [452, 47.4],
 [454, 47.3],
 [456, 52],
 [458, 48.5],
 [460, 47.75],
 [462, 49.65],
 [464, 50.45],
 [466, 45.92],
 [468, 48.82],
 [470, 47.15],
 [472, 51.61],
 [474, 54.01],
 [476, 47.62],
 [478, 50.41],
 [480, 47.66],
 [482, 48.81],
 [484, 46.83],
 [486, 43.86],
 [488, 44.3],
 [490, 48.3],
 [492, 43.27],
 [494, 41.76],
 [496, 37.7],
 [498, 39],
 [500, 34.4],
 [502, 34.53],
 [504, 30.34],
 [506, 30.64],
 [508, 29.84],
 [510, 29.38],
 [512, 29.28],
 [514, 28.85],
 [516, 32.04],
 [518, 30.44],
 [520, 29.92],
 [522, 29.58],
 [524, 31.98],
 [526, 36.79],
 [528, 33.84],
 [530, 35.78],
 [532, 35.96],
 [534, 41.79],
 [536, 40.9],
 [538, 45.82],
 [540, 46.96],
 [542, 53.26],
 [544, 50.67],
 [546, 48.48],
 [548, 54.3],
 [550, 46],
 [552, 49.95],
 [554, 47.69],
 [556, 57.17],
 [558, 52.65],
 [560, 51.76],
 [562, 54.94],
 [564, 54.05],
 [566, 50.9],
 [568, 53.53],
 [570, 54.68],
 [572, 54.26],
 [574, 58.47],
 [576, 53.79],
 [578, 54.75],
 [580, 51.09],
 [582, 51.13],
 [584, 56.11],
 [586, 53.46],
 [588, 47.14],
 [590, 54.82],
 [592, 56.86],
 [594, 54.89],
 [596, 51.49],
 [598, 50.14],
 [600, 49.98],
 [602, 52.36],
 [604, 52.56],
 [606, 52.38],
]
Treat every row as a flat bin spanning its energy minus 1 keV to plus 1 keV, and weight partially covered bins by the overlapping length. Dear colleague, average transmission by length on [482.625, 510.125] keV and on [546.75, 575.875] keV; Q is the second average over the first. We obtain 1.4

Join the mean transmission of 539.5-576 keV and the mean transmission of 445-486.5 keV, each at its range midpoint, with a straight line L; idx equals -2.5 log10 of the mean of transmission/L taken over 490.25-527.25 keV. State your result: 0.437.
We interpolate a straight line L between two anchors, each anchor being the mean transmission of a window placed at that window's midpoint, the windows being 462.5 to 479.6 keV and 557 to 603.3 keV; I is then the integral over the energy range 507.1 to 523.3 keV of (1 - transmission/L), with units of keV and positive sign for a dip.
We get 6.68 keV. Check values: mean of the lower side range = 49.4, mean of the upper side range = 53.2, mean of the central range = 30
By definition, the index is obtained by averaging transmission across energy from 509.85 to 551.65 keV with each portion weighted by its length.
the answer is 39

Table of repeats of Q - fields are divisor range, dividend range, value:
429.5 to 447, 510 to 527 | 0.65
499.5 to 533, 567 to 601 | 1.67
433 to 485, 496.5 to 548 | 0.76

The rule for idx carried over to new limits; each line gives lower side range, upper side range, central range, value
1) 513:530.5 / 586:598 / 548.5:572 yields -0.20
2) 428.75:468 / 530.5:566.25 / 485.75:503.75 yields 0.20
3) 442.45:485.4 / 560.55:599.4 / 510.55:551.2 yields 0.30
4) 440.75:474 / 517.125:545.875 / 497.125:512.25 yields 0.30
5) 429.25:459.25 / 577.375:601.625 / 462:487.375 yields 0.01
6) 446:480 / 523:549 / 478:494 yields 0.02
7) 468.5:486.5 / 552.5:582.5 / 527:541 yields 0.27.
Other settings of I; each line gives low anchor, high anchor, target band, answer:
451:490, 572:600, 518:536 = 5.8 keV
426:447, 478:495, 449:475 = -1.2 keV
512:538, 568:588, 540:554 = -2.5 keV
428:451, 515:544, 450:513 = -0.3 keV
